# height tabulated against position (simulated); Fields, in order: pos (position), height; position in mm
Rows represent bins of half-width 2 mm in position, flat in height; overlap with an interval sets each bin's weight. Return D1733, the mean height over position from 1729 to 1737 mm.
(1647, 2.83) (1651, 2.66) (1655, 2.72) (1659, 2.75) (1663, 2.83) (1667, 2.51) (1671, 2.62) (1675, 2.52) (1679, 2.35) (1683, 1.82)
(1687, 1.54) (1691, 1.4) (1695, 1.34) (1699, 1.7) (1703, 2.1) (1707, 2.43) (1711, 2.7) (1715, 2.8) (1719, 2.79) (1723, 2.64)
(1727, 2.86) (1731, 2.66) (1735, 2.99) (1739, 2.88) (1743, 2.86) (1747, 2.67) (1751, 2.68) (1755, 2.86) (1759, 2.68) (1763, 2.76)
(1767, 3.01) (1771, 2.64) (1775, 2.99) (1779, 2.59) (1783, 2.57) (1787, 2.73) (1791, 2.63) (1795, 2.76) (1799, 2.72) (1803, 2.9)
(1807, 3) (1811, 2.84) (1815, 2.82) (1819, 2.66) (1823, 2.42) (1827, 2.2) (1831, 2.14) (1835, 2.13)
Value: 2.83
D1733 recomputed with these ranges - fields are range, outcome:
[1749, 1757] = 2.77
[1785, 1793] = 2.68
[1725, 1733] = 2.76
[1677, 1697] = 1.69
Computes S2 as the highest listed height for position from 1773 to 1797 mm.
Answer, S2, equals 2.99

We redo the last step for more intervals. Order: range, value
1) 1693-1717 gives 2.8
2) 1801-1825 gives 3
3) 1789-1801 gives 2.76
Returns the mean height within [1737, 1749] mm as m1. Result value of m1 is 2.8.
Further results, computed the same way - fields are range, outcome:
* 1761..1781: 2.8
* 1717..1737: 2.79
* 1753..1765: 2.77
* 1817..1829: 2.43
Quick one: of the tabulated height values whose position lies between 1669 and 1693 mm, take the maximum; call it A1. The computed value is 2.62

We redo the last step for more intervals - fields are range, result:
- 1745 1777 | 3.01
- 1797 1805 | 2.9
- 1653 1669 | 2.83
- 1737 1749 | 2.88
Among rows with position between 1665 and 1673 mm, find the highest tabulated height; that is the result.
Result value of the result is 2.62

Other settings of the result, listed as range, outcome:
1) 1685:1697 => 1.54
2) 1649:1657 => 2.72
